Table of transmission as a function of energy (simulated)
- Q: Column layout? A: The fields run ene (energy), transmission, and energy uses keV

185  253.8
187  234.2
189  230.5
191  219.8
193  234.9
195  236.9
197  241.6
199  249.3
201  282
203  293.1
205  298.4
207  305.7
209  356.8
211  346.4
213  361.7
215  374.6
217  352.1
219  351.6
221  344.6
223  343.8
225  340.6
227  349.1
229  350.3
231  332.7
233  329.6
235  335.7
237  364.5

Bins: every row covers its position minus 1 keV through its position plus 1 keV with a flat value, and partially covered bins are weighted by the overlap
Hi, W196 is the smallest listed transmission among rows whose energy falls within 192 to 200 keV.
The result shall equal 234.9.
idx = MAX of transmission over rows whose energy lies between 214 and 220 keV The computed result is 374.6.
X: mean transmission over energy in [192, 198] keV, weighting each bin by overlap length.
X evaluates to 238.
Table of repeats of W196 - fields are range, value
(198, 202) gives 249.3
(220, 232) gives 332.7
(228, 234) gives 329.6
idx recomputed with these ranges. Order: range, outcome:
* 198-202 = 282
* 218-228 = 351.6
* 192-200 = 249.3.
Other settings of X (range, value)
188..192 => 225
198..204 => 275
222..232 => 343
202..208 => 299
